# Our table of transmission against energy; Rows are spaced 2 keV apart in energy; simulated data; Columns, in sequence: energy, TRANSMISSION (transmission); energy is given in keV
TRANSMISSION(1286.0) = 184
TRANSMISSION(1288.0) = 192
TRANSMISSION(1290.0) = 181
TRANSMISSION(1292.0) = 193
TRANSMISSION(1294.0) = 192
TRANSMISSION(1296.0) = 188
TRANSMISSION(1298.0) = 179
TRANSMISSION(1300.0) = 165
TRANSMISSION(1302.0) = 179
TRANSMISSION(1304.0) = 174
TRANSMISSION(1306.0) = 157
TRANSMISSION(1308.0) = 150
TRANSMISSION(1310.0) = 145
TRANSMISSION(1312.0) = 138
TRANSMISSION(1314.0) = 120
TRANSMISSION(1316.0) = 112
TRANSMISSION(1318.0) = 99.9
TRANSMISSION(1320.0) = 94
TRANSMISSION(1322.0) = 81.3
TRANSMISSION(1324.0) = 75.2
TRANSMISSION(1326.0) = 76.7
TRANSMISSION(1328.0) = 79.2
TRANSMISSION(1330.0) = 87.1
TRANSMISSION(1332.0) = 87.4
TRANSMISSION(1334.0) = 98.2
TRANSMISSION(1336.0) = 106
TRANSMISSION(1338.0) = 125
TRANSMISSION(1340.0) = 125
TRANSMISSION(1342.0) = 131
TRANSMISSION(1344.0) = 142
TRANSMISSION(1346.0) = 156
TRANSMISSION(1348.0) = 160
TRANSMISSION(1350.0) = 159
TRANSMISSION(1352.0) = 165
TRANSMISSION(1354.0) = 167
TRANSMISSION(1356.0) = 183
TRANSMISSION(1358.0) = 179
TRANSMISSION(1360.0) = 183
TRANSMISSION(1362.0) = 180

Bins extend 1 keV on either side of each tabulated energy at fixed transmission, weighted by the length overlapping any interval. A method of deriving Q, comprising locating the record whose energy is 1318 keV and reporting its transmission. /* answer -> 99.9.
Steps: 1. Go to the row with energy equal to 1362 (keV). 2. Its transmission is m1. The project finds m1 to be 180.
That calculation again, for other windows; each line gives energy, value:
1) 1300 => 165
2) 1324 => 75.2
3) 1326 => 76.7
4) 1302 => 179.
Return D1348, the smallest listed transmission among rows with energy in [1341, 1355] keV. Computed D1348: 131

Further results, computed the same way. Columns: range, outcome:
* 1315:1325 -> 75.2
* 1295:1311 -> 145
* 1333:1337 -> 98.2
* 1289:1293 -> 181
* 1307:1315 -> 120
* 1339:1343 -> 125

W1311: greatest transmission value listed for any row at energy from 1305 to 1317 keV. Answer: 157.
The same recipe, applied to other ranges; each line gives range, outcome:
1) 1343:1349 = 160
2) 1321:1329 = 81.3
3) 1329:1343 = 131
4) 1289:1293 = 193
